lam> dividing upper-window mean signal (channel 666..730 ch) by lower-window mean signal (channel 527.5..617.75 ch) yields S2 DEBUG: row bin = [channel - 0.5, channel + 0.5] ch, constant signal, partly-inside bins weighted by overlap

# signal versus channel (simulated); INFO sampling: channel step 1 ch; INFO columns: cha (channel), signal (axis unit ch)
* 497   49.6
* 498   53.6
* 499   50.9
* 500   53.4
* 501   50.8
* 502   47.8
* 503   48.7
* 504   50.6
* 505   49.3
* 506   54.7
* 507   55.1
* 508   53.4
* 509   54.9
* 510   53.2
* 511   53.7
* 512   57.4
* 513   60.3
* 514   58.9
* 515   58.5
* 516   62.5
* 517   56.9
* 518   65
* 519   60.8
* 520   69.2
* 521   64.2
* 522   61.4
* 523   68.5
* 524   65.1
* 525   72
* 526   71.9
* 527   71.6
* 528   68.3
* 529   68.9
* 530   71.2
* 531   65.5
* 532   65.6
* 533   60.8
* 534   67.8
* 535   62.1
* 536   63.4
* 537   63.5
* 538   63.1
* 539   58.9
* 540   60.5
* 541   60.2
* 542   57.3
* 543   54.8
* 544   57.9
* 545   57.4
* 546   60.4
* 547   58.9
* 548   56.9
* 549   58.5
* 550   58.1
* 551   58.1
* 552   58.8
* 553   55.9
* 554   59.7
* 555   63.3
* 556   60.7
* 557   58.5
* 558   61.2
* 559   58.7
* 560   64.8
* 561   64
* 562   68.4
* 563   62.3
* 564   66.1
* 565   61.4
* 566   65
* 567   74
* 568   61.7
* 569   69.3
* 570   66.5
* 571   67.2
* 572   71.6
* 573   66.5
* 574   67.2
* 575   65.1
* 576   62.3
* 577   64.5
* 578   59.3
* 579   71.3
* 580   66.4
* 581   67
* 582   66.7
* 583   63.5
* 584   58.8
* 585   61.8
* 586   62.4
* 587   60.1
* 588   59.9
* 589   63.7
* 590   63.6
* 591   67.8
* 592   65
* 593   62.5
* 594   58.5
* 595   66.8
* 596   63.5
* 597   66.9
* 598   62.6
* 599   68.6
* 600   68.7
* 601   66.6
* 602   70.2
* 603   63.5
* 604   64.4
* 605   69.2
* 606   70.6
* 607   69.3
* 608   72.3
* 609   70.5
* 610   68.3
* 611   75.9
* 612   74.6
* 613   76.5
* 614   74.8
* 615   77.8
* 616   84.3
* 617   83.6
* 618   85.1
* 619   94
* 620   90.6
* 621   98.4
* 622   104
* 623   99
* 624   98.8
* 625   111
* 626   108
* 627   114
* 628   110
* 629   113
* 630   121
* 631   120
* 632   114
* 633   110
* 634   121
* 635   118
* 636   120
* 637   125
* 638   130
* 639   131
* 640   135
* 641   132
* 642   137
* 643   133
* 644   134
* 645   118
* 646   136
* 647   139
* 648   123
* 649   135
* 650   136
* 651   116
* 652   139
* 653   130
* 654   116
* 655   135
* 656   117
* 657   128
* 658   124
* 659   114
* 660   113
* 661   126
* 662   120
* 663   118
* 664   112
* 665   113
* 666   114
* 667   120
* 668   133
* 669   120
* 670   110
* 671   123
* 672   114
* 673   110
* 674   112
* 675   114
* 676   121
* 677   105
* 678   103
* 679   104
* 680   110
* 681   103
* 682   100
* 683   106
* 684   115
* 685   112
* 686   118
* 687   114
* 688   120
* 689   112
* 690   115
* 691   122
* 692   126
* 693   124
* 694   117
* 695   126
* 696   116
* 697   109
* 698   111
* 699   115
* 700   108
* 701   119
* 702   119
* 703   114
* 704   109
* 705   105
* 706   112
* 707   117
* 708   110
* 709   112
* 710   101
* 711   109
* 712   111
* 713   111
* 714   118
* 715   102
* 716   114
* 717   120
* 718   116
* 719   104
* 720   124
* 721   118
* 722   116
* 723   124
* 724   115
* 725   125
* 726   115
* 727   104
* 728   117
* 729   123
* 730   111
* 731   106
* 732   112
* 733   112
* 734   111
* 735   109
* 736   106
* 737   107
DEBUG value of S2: 1.75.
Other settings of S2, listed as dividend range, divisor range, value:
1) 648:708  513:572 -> 1.85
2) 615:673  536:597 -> 1.87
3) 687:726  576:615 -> 1.73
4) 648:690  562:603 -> 1.80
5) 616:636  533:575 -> 1.70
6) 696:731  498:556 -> 1.89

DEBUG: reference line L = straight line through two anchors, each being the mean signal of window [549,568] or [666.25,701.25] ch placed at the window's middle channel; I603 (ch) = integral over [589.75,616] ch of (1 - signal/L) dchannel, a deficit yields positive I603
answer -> 3.9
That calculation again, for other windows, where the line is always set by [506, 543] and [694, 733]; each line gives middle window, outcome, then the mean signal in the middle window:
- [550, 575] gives 3.1 ch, 63.7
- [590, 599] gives 1.9 ch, 64.4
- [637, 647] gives -4.0 ch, 132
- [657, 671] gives -2.6 ch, 119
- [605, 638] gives -2.6 ch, 96.2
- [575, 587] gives 2.1 ch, 63.9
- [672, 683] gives -0.5 ch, 108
